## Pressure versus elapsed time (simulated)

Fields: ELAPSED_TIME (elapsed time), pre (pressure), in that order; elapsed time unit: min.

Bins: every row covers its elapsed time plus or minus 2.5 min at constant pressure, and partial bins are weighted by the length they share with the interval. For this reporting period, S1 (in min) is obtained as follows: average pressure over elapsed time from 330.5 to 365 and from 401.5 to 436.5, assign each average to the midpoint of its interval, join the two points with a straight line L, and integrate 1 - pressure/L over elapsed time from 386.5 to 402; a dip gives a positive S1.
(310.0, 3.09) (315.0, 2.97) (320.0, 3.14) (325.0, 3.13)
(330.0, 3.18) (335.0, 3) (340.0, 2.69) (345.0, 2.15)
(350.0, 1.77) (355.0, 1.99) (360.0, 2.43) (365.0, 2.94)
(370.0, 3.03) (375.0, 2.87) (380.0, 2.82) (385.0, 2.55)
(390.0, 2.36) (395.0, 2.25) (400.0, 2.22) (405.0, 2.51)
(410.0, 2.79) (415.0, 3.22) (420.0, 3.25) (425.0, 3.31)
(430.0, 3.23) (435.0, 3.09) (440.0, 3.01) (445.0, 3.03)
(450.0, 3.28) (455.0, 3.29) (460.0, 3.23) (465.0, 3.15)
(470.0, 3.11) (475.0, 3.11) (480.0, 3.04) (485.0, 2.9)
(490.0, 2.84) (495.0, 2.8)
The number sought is 2.9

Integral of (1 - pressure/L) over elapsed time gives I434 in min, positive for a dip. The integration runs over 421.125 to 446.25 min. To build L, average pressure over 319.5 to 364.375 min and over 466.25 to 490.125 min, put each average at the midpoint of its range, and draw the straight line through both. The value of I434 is -2.3 min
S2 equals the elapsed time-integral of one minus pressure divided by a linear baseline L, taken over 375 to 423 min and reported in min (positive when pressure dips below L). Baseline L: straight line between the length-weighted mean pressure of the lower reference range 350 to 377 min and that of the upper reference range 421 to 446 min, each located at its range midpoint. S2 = 3.1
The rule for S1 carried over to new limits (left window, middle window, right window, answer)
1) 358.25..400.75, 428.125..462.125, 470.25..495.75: -3.9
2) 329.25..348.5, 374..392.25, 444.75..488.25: 1.2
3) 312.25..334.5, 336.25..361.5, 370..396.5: 5.8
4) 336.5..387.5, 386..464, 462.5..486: -2.5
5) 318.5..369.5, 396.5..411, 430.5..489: 2.1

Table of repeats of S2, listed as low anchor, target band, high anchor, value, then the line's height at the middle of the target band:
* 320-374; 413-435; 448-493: -2.25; 2.93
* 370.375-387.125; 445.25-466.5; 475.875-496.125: -2.49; 2.88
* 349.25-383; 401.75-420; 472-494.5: -0.91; 2.73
